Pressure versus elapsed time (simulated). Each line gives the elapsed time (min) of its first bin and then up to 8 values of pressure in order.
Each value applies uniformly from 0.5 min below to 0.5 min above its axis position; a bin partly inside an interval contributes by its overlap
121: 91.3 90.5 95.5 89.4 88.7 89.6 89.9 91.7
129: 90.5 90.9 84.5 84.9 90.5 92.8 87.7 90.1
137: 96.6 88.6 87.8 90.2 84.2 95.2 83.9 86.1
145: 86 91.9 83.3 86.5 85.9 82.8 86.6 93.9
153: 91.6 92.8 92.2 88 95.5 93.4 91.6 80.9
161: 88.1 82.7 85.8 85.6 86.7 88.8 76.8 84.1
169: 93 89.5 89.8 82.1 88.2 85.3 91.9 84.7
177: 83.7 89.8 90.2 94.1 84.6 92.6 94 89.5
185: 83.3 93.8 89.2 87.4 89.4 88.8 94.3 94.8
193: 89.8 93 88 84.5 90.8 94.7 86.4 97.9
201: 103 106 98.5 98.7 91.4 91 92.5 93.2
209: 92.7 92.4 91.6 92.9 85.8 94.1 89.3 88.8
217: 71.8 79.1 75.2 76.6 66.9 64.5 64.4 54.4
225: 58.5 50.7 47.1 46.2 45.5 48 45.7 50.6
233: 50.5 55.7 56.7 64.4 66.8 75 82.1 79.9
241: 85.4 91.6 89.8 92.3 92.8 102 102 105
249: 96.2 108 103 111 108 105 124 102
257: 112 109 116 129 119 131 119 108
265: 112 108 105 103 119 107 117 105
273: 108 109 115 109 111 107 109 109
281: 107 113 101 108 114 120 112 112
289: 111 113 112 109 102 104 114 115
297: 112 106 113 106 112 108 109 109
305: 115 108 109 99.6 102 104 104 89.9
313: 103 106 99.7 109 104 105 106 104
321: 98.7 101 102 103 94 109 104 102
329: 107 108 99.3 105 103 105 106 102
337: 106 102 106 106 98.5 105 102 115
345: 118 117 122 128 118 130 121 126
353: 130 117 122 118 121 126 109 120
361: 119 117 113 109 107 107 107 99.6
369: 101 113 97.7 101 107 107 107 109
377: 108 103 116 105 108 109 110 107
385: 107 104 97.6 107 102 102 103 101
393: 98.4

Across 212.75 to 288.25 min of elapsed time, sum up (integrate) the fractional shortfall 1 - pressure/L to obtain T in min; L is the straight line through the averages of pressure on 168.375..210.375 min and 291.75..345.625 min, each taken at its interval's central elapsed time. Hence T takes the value 4.45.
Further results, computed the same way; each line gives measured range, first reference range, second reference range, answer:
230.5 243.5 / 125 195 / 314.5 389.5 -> 3.8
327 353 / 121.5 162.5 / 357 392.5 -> -1.4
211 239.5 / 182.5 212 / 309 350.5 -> 8.6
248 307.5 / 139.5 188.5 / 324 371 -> -4.8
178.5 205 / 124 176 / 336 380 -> 0.3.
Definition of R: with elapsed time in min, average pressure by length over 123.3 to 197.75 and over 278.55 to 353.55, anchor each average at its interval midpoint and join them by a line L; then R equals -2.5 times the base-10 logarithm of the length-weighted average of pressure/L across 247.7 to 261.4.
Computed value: -0.10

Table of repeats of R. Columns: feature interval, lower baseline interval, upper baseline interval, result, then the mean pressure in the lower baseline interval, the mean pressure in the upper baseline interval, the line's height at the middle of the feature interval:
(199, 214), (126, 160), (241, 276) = 0.06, 89.2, 108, 99.6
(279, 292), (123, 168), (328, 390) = -0.08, 88.5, 110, 103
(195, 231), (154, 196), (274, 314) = 0.19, 88.7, 109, 95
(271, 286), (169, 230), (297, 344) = -0.13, 84.4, 105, 97.6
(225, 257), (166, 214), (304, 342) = 0.19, 90.6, 104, 95.7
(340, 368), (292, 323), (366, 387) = -0.10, 106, 106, 106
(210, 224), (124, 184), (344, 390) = 0.20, 88.5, 112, 95.5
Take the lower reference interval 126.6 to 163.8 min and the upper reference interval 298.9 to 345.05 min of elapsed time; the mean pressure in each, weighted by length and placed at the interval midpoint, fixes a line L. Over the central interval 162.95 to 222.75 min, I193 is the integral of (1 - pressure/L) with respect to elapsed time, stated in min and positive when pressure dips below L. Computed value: 2.9 min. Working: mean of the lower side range 88.8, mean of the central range 88.5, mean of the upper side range 105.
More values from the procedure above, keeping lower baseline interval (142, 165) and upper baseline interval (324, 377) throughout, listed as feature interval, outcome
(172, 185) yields 0.34 min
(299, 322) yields 0.17 min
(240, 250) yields 0.34 min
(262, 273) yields -1.10 min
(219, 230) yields 4.38 min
